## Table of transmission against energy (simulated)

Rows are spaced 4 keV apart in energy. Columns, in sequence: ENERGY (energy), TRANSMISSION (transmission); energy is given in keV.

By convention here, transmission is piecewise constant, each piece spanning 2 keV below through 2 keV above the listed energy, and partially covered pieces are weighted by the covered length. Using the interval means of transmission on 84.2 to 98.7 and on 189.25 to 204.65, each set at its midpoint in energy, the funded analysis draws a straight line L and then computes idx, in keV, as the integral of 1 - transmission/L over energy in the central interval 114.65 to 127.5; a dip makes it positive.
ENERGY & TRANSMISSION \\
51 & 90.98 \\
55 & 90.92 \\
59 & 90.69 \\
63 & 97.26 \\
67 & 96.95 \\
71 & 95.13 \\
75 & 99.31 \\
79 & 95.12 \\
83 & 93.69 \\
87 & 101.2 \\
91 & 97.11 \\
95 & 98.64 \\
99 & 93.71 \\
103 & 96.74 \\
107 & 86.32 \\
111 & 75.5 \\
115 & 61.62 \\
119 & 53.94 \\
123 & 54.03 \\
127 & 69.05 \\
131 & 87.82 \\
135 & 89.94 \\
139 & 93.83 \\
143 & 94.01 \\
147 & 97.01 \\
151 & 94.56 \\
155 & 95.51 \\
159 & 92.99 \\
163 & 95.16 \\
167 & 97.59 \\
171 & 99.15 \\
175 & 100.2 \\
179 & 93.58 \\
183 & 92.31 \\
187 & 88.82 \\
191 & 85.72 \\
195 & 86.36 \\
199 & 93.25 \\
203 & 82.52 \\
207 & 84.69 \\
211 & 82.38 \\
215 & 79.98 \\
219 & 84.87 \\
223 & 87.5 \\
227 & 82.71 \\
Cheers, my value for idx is 5.0 keV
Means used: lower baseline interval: 98.1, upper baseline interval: 87.1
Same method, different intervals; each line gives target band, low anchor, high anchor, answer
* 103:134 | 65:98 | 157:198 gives 7.6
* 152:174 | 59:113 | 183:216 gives -1.9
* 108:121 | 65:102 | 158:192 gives 4.1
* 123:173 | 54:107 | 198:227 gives -0.5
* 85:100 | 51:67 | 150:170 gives -0.6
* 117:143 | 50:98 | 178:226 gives 4.3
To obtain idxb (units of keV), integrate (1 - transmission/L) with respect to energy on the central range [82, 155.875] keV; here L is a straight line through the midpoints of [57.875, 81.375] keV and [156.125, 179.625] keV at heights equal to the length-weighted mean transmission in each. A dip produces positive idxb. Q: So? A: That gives 8.04 keV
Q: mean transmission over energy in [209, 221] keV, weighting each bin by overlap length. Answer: 82.4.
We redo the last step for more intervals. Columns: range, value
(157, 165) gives 94.1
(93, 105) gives 96.4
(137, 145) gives 93.9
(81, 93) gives 97.3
